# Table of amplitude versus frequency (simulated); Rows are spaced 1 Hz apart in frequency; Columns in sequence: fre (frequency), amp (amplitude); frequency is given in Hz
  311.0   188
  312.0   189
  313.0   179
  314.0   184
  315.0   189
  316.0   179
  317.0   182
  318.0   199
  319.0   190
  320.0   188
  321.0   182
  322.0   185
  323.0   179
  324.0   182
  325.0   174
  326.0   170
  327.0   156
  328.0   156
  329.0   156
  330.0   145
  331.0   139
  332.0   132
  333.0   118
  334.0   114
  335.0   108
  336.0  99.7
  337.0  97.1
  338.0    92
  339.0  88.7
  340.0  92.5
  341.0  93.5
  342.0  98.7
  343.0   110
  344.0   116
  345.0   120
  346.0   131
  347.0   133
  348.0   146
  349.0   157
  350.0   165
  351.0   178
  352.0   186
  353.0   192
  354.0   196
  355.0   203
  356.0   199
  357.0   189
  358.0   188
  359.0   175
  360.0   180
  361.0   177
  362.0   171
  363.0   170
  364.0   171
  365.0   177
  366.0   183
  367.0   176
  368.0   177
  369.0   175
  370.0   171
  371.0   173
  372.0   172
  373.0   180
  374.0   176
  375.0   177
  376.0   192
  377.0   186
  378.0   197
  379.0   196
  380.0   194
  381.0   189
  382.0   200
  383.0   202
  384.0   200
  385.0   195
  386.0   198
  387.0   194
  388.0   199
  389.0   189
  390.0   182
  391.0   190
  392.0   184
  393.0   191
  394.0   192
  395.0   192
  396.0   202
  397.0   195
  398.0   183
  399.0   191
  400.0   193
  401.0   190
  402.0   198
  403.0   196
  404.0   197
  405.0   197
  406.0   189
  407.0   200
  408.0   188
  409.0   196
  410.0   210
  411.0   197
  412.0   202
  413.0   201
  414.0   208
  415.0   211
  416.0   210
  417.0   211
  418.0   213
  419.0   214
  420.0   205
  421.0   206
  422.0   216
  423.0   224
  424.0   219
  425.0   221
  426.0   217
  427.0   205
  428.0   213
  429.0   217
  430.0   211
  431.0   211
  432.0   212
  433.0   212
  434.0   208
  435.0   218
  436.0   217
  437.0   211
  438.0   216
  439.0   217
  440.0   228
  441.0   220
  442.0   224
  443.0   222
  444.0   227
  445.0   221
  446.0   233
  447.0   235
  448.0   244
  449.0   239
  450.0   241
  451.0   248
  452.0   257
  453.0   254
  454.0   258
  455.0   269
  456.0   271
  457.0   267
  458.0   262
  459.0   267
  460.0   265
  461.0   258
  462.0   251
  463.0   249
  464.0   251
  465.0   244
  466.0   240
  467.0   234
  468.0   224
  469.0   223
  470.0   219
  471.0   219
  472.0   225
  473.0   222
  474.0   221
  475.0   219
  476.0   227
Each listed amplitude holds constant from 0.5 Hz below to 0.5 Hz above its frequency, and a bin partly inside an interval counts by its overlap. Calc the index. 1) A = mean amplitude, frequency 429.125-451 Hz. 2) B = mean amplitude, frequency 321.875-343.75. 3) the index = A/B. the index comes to 1.71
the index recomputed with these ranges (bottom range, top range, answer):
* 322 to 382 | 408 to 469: 1.43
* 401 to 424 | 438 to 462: 1.20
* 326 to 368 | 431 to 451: 1.50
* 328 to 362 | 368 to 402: 1.32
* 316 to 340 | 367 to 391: 1.26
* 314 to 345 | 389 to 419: 1.37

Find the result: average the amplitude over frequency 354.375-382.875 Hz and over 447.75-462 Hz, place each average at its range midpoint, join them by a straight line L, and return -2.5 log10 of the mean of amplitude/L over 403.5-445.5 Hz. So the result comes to 0.10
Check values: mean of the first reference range 183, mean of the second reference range 257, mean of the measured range 211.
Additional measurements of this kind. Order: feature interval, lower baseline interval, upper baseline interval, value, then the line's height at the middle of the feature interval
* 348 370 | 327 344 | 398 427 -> -0.25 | 143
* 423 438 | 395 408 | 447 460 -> 0.07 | 228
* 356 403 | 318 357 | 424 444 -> -0.06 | 178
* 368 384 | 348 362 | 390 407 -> 0.01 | 187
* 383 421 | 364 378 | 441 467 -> 0.03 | 204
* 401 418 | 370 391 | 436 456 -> 0.05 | 210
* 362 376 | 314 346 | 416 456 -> -0.02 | 173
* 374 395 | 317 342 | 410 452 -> -0.05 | 184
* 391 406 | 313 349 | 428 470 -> 0.02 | 196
